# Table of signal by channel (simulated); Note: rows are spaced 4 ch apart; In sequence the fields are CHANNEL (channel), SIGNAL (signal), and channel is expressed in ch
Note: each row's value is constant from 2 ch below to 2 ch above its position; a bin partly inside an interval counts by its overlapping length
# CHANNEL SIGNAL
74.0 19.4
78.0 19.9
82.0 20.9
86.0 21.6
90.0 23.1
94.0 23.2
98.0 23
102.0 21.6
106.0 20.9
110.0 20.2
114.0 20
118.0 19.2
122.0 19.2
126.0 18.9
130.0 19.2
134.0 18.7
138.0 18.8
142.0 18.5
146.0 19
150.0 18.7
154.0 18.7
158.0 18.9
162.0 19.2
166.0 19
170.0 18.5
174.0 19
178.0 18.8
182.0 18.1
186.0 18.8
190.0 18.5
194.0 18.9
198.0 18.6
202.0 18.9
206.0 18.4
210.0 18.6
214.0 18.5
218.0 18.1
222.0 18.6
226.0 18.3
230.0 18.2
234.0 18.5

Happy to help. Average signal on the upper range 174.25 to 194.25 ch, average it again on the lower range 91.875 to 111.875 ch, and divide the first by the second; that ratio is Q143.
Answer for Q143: 0.9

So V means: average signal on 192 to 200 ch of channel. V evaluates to 18.8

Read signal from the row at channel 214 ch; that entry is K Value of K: 18.5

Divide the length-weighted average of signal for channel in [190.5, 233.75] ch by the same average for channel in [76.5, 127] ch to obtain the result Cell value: 0.88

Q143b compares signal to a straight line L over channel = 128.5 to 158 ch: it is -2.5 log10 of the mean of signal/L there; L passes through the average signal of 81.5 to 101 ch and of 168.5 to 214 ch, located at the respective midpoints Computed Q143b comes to 0.09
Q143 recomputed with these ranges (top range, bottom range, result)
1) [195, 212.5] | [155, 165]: 0.98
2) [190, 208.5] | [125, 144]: 0.99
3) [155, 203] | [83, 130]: 0.90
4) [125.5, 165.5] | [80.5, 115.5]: 0.87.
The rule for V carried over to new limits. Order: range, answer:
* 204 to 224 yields 18.4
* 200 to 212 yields 18.6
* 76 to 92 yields 21.4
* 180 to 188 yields 18.5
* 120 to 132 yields 19.1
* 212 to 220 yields 18.3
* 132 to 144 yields 18.7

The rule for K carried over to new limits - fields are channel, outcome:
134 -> 18.7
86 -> 21.6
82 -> 20.9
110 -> 20.2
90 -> 23.1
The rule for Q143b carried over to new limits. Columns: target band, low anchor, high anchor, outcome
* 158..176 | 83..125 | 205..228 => 0.04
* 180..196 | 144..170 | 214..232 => 0.00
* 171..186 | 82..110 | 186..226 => 0.04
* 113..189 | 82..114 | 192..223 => 0.07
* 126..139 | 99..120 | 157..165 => 0.05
